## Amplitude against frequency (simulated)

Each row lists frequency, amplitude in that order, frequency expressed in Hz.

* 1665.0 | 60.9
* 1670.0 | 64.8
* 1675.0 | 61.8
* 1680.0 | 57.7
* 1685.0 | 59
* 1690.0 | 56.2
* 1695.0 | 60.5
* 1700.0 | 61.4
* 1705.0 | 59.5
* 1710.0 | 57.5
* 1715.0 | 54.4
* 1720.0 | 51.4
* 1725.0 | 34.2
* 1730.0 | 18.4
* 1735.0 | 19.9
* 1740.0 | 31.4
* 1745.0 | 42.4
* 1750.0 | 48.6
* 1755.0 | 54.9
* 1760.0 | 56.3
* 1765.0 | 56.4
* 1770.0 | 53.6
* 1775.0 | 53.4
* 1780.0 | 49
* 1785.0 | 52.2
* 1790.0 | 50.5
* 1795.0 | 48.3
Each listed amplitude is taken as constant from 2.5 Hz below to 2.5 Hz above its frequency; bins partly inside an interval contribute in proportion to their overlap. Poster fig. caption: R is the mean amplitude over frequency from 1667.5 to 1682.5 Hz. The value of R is 61.4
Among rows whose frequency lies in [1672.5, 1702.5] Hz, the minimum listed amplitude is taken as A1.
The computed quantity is 56.2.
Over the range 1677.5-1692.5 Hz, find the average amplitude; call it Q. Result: 57.6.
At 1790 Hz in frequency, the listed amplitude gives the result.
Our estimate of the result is 50.5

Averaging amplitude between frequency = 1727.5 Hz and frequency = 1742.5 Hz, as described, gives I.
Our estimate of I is 23.2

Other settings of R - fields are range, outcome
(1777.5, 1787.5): 50.6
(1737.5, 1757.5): 44.3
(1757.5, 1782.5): 53.7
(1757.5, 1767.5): 56.4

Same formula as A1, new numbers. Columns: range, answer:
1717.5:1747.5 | 18.4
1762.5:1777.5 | 53.4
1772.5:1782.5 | 49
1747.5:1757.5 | 48.6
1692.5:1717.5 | 54.4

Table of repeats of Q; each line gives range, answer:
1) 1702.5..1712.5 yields 58.5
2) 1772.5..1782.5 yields 51.2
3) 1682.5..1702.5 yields 59.3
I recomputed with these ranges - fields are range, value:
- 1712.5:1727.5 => 46.7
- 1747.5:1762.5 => 53.3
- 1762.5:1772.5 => 55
